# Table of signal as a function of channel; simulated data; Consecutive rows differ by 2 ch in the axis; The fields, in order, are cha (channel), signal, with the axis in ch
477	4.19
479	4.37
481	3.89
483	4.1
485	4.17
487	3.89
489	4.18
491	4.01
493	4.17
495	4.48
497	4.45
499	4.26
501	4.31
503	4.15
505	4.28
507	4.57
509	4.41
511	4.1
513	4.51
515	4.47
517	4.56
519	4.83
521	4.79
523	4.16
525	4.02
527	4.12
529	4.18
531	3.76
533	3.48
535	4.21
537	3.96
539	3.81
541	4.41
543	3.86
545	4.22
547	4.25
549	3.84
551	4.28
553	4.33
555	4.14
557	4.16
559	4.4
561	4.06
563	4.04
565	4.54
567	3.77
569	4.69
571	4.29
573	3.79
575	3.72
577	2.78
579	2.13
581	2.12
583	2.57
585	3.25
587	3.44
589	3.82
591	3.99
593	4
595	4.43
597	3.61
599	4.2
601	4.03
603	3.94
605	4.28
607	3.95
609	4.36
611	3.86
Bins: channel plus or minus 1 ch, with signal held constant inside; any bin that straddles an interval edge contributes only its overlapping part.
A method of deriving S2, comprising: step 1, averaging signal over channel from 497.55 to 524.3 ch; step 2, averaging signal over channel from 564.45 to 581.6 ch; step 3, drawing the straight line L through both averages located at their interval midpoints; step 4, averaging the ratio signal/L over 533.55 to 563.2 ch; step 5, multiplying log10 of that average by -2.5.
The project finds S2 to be -0.07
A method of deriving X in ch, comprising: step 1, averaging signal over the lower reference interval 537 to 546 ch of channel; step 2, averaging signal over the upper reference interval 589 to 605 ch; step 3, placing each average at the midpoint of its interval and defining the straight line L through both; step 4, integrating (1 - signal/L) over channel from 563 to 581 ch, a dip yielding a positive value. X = 1.8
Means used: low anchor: 4.06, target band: 3.64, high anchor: 4.03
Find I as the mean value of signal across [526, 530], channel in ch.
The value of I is 4.15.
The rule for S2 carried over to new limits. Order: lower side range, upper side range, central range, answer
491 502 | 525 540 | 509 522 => -0.11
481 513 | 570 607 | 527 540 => 0.02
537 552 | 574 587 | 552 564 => -0.16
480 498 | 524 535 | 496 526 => -0.09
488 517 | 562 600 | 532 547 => 0.00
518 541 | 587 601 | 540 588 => 0.07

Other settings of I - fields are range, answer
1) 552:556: 4.23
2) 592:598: 4.01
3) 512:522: 4.63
